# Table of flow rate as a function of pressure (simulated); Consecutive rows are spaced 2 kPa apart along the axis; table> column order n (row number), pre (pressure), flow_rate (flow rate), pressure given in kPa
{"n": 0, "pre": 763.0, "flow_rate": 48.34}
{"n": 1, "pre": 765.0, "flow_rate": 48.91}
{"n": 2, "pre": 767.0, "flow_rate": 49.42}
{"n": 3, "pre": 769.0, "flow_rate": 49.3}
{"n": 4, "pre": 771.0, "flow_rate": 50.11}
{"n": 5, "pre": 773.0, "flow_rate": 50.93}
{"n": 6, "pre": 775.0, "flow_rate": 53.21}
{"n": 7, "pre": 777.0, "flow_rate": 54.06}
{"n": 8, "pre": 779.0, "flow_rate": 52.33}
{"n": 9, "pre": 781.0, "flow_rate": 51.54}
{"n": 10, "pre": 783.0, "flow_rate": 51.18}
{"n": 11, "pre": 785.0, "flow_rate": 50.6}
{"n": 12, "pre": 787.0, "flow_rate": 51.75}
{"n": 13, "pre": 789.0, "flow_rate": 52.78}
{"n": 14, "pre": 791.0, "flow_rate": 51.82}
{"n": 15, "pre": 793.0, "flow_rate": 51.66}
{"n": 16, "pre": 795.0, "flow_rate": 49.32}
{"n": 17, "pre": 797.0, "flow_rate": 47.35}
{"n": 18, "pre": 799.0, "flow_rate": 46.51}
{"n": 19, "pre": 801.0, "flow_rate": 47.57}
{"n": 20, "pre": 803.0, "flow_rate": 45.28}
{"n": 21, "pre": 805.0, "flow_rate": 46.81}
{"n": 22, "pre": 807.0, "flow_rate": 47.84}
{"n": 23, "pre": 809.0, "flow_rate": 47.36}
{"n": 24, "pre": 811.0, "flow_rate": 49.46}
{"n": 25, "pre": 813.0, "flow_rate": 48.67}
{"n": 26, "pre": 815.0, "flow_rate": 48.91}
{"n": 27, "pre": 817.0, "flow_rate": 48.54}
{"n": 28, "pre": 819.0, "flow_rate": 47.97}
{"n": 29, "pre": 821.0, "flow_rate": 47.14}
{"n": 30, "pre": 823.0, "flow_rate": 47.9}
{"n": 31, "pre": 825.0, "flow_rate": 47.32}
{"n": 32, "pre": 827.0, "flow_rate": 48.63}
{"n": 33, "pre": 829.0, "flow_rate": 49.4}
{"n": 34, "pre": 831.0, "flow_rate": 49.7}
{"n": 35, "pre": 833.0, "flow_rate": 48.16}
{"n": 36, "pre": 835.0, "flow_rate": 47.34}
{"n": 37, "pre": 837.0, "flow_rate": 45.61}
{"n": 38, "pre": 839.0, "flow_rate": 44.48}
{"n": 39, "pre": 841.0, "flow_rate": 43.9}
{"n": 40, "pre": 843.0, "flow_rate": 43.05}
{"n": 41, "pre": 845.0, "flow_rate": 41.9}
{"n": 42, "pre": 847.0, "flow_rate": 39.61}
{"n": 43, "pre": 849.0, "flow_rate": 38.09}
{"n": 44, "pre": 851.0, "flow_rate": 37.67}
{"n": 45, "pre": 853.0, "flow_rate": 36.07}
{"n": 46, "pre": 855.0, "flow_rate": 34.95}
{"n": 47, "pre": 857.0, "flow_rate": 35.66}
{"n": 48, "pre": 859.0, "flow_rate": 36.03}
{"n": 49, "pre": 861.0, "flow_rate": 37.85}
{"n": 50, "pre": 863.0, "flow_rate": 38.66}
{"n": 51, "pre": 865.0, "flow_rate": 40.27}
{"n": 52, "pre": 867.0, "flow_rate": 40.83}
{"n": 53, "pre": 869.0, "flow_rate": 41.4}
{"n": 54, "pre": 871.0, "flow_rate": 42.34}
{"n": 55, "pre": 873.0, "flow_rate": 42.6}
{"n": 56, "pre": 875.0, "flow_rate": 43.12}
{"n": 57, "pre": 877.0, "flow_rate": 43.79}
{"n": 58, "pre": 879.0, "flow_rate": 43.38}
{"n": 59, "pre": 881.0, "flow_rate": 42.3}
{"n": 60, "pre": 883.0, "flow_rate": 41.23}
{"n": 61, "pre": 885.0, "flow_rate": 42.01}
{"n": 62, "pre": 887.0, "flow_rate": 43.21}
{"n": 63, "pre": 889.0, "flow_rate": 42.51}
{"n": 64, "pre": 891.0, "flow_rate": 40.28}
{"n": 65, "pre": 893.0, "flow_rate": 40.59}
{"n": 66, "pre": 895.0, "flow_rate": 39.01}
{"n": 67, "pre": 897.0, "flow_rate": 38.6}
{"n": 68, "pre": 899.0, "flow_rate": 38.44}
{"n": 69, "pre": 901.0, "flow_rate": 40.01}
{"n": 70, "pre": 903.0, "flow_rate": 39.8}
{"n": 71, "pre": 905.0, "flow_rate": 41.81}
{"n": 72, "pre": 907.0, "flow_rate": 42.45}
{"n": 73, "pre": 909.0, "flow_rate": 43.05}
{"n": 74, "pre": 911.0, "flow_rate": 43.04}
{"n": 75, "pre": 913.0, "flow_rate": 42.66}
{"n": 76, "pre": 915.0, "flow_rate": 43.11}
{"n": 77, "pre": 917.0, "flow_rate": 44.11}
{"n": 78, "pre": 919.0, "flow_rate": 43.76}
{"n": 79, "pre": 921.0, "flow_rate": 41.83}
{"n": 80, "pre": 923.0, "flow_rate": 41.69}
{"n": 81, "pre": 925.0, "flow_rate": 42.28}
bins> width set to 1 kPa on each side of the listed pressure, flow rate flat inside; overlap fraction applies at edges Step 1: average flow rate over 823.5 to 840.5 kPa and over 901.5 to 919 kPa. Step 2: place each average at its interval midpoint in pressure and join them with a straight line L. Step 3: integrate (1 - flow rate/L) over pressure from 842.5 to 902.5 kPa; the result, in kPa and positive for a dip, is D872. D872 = 6.3 kPa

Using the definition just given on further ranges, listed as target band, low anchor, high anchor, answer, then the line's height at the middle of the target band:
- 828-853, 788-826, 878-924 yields 1.3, 46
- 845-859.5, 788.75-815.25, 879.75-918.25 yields 2.5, 44.9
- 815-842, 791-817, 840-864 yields -2.6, 43.3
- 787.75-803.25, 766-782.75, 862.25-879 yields 0.0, 49.3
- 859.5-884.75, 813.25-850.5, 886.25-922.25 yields 1.2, 43.5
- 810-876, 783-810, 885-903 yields 2.3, 44.9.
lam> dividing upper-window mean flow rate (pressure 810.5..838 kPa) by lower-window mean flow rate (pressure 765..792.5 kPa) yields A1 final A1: 0.94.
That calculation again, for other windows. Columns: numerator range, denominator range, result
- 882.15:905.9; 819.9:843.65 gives 0.87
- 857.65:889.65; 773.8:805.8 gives 0.82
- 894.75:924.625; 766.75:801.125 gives 0.82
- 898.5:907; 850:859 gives 1.12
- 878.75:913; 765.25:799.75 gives 0.81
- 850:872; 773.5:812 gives 0.77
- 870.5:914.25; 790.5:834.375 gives 0.86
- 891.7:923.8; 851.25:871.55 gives 1.08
